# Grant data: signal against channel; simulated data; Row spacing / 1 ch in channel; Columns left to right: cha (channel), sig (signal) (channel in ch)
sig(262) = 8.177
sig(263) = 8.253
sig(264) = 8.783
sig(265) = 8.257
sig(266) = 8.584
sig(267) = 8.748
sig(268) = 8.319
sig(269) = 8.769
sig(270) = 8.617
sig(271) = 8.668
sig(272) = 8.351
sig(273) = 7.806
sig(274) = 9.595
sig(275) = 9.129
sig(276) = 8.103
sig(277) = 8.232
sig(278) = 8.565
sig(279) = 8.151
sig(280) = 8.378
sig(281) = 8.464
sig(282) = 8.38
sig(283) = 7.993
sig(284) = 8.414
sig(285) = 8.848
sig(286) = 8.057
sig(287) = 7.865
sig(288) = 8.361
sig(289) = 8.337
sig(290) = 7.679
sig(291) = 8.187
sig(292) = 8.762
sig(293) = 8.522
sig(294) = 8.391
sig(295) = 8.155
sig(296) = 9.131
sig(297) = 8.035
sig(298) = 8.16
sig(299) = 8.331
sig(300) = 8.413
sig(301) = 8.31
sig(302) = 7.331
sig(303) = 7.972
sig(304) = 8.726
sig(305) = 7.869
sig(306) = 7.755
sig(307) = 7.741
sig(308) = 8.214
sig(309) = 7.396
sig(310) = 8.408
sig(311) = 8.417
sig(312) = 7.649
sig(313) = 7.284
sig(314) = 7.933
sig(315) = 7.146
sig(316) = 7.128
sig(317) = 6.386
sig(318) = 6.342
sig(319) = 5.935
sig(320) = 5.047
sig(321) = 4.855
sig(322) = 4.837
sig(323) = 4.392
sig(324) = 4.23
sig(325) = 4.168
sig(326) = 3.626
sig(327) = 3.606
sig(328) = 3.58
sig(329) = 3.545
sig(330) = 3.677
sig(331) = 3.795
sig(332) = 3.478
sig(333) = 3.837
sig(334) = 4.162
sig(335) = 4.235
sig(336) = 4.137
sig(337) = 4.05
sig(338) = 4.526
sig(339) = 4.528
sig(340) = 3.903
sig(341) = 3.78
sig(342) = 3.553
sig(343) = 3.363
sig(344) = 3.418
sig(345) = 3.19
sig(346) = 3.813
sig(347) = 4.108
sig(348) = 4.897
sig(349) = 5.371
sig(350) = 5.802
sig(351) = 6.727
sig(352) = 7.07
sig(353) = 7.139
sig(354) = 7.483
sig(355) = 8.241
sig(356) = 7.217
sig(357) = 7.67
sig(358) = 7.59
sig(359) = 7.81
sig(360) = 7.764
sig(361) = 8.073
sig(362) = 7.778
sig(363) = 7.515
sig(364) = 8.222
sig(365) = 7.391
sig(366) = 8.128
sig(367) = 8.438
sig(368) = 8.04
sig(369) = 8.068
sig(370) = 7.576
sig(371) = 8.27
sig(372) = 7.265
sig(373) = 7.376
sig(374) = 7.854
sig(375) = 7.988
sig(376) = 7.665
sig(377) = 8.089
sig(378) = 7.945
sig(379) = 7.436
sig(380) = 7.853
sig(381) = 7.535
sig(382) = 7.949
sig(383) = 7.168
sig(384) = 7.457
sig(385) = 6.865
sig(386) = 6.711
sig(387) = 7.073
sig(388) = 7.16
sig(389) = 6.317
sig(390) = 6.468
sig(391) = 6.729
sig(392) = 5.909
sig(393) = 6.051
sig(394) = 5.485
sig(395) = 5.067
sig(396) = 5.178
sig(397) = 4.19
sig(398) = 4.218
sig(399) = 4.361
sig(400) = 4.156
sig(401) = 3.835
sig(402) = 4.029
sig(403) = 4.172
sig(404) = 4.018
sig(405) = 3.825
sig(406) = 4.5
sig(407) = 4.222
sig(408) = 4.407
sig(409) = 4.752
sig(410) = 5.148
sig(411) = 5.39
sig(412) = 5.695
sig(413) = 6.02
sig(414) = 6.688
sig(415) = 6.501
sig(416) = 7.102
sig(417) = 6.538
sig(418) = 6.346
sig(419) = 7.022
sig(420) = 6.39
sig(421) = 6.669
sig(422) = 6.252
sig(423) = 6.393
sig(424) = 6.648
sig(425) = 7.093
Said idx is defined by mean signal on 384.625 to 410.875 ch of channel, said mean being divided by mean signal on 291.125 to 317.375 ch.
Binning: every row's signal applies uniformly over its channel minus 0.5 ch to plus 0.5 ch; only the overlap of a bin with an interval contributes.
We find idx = 0.65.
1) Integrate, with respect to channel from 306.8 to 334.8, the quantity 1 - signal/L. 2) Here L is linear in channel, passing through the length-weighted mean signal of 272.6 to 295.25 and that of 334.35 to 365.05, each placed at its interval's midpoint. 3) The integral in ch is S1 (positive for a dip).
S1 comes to 5.8 ch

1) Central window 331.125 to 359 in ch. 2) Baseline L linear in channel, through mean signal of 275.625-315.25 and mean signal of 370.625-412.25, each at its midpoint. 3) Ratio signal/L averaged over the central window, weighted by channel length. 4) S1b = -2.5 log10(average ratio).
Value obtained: 0.34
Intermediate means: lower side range 8.16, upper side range 6.04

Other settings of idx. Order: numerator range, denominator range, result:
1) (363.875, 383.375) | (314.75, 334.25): 1.67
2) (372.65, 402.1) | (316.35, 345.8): 1.52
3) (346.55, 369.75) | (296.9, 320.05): 0.95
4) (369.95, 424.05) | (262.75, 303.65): 0.74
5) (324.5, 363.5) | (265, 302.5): 0.62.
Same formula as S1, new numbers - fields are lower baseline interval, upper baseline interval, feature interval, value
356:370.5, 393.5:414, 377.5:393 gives -2.37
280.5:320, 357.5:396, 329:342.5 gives 6.52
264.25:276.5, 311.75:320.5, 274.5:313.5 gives -3.05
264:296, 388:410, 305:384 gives 1.58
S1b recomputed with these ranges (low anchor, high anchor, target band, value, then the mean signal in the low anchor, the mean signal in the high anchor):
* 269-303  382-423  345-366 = -0.01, 8.36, 5.69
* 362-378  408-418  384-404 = 0.24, 7.86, 5.92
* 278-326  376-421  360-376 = -0.22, 7.51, 5.94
